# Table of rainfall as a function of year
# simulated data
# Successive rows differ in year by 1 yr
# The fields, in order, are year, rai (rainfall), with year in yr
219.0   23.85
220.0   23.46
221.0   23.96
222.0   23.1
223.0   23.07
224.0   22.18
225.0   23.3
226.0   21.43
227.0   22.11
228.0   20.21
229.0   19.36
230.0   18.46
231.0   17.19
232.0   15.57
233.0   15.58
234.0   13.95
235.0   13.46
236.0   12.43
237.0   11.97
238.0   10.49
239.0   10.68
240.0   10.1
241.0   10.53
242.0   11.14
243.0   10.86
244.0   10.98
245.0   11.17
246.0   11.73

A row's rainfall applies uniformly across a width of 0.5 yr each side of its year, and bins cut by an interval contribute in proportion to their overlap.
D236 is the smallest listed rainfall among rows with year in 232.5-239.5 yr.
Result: 10.49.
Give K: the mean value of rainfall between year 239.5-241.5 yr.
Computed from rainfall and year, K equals 10.3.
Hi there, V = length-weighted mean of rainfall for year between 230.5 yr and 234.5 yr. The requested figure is 15.6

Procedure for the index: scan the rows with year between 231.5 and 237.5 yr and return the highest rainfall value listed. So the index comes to 15.58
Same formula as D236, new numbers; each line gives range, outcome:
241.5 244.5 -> 10.86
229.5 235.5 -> 13.46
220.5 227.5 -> 21.43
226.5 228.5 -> 20.21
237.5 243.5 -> 10.1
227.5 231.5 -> 17.19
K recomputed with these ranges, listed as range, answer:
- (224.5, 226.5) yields 22.4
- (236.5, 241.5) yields 10.8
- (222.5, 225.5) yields 22.8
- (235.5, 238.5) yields 11.6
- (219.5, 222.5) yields 23.5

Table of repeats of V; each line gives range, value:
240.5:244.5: 10.9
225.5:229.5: 20.8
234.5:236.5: 12.9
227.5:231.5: 18.8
